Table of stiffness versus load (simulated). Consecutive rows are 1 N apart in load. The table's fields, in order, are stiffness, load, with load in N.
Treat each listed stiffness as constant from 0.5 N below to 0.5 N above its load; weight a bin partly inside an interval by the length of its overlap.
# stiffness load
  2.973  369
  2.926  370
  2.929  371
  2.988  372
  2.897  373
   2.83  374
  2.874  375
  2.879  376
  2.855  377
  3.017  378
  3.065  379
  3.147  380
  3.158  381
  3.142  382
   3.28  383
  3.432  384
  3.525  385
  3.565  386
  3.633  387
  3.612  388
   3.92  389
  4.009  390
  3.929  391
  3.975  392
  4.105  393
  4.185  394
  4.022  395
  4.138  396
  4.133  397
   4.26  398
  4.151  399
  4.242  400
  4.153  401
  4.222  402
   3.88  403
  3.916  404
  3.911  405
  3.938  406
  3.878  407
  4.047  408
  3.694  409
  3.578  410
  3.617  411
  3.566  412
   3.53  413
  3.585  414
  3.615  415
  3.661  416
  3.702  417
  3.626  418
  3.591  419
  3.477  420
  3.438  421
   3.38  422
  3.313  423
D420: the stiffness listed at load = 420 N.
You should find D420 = 3.477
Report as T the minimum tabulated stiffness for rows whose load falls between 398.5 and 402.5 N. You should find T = 4.151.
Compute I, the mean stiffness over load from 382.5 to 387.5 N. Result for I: 3.49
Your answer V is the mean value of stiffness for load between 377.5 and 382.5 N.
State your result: 3.11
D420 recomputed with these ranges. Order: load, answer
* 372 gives 2.988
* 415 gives 3.615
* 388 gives 3.612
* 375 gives 2.874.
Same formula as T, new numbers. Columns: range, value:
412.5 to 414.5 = 3.53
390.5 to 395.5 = 3.929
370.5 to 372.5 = 2.929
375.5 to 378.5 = 2.855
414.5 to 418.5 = 3.615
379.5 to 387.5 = 3.142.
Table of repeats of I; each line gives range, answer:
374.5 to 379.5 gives 2.94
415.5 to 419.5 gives 3.64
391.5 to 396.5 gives 4.08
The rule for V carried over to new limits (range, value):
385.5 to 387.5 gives 3.6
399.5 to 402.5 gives 4.21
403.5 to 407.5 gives 3.91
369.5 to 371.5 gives 2.93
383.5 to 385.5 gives 3.48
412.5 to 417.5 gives 3.62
